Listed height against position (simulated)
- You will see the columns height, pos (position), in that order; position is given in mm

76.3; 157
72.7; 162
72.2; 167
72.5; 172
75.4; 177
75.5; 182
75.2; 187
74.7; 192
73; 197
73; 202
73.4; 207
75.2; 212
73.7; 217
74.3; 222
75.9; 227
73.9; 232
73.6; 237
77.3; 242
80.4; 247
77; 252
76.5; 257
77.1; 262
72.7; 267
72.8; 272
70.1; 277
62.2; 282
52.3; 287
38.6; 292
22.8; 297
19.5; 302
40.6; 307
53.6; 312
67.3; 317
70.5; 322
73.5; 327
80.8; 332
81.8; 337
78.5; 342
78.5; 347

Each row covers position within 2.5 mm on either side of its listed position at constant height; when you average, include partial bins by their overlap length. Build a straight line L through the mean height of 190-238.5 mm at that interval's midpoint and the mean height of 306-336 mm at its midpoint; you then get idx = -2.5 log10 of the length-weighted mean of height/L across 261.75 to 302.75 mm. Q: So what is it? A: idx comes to 0.26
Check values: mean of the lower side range 74.1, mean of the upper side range 66.4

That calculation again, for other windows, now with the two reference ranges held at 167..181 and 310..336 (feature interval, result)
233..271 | -0.06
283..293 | 0.40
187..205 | -0.01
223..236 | -0.03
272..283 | 0.05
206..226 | -0.02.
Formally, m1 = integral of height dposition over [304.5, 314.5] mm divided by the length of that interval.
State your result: 47.1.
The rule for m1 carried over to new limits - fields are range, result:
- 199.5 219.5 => 73.8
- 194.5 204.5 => 73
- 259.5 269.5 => 74.9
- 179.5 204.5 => 74.3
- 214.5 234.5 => 74.5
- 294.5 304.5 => 21.1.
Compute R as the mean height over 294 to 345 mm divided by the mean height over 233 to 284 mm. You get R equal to 0.79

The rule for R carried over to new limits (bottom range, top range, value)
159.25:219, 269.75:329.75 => 0.73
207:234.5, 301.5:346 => 0.88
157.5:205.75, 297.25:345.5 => 0.83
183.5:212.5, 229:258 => 1.03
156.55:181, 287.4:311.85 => 0.47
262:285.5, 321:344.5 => 1.11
